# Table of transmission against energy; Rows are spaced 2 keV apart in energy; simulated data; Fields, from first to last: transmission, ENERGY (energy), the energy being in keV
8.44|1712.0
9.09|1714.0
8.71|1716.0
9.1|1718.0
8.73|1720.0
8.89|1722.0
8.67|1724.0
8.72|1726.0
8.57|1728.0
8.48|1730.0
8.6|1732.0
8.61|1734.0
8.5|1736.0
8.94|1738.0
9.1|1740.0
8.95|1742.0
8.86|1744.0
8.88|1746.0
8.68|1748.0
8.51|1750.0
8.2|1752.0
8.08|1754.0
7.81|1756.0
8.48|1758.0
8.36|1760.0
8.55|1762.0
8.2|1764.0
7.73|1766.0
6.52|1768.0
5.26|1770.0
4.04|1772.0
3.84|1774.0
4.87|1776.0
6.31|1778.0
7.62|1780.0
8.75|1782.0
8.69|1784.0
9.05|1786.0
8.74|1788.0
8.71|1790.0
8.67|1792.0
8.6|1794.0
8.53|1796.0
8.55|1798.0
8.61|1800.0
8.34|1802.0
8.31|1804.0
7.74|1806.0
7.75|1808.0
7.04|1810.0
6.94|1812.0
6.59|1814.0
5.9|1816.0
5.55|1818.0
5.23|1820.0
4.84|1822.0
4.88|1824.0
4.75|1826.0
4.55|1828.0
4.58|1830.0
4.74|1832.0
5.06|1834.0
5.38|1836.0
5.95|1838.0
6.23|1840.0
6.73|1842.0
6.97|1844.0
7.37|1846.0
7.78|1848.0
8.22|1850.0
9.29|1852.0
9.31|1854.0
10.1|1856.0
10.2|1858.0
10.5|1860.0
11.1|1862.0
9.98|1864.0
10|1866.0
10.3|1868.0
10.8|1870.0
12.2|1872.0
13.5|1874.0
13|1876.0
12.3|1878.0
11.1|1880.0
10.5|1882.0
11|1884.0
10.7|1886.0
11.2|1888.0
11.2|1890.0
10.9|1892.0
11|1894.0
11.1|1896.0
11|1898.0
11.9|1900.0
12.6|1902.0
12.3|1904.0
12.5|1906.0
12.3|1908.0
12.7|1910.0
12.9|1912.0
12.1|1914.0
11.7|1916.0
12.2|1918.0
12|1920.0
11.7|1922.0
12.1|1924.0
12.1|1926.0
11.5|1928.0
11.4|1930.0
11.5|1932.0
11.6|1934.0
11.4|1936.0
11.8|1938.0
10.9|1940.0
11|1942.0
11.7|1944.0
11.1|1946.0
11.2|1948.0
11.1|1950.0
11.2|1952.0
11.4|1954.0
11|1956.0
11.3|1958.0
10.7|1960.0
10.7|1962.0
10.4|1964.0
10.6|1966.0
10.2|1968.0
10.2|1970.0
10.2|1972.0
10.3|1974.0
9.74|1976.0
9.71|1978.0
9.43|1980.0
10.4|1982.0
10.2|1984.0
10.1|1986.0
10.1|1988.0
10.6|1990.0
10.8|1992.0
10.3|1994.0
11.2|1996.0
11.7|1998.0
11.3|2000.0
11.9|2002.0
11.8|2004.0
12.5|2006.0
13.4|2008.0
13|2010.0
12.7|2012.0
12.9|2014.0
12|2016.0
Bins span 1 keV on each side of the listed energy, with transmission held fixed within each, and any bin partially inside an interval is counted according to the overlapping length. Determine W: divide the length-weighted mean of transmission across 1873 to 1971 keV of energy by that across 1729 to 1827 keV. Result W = 1.5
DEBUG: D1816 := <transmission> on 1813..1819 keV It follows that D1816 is 6.01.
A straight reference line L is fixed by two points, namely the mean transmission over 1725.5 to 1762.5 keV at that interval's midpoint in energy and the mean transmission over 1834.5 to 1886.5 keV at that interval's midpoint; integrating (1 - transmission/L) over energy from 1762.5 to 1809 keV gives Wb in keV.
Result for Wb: 7.2 keV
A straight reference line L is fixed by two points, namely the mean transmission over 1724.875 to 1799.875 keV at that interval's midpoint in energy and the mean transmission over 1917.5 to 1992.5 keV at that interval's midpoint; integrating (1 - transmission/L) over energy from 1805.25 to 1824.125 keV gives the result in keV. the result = 5.4 keV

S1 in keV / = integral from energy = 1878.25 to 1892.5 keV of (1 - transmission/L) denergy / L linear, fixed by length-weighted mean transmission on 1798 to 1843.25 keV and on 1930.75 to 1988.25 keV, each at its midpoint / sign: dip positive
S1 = -4.60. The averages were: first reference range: 6.22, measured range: 11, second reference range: 10.7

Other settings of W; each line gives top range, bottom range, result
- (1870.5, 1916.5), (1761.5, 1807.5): 1.56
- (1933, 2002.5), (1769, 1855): 1.57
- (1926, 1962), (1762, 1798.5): 1.53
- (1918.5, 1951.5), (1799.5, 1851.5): 1.80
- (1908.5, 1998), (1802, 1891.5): 1.32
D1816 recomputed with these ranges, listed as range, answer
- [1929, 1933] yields 11.4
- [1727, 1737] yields 8.55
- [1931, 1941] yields 11.4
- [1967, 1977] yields 10.1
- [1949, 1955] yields 11.2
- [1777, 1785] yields 7.84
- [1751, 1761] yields 8.19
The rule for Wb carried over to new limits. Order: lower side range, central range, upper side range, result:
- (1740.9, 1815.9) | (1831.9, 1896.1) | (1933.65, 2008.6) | -2.87 keV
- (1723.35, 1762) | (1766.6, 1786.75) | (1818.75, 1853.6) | 3.03 keV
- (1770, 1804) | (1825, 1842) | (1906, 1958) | 6.98 keV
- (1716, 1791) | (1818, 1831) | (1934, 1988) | 5.93 keV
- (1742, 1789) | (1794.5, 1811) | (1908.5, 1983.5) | 0.40 keV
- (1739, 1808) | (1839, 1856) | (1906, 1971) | 2.90 keV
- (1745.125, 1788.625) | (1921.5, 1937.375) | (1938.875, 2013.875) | -2.26 keV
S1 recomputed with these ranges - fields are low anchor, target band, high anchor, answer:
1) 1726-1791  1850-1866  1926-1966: -0.5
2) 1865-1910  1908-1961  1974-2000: -2.9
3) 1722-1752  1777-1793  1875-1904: 2.1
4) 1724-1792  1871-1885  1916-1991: -3.1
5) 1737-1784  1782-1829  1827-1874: 3.8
